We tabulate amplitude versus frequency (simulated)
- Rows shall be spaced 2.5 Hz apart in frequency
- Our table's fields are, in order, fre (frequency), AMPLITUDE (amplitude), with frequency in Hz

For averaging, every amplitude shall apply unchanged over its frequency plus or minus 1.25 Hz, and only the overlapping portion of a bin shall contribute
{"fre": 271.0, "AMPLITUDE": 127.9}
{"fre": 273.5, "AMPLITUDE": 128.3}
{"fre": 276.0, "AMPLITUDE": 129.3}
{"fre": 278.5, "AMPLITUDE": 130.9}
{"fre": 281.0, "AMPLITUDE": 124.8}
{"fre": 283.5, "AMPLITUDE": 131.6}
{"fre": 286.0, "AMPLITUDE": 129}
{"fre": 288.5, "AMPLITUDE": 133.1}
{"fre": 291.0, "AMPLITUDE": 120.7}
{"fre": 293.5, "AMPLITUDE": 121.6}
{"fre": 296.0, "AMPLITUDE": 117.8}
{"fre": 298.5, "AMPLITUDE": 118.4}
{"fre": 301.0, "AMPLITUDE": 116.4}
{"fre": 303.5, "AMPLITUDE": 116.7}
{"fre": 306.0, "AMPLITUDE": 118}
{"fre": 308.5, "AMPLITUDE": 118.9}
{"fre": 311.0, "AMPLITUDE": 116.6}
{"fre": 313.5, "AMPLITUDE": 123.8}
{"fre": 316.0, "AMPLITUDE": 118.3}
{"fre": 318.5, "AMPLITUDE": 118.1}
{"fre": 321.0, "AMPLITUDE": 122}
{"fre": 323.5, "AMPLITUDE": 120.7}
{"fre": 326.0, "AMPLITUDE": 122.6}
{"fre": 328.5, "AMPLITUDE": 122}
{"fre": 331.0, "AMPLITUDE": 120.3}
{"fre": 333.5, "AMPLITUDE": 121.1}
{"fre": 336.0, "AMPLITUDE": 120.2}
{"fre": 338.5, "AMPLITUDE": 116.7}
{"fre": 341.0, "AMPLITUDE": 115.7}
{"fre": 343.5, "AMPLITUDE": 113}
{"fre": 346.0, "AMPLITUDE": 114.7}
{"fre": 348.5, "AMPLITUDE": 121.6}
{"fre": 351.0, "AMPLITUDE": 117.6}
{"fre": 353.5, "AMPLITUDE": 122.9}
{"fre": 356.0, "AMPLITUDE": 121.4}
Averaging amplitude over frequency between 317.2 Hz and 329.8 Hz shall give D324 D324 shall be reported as 121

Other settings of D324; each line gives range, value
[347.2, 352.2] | 120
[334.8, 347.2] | 116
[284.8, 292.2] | 128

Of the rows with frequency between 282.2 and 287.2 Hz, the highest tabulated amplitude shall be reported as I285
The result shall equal 131.6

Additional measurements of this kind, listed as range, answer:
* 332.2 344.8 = 121.1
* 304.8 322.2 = 123.8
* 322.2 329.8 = 122.6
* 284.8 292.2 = 133.1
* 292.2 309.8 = 121.6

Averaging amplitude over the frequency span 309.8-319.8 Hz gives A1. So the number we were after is 119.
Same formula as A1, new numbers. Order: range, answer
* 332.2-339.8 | 119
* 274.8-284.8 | 129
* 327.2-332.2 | 121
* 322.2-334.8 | 121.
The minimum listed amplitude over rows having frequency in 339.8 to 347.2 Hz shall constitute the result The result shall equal 113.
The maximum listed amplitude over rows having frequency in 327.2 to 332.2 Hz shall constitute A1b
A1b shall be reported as 122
